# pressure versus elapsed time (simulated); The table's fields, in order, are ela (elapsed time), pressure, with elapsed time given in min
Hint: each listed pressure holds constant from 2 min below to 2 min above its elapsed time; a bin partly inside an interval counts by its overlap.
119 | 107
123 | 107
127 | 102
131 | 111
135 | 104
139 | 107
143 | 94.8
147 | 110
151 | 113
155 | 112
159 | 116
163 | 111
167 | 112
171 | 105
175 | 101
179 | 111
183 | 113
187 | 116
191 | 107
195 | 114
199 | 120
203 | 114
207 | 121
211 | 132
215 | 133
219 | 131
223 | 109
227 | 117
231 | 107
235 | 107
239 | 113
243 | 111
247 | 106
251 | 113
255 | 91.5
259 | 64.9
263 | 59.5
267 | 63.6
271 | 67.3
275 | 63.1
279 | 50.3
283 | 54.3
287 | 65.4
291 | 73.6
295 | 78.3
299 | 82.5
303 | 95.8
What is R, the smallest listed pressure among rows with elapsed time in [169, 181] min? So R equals 101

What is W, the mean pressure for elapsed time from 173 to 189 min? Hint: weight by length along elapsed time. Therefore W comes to 110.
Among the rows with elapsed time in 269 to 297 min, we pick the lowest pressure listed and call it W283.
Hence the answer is 50.3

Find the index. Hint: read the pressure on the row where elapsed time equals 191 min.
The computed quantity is 107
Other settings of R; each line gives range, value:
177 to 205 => 107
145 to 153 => 110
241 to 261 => 64.9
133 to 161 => 94.8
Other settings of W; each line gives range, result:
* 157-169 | 113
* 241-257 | 105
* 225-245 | 111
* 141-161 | 109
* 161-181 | 108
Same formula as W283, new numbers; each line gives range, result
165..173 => 105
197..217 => 114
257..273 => 59.5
